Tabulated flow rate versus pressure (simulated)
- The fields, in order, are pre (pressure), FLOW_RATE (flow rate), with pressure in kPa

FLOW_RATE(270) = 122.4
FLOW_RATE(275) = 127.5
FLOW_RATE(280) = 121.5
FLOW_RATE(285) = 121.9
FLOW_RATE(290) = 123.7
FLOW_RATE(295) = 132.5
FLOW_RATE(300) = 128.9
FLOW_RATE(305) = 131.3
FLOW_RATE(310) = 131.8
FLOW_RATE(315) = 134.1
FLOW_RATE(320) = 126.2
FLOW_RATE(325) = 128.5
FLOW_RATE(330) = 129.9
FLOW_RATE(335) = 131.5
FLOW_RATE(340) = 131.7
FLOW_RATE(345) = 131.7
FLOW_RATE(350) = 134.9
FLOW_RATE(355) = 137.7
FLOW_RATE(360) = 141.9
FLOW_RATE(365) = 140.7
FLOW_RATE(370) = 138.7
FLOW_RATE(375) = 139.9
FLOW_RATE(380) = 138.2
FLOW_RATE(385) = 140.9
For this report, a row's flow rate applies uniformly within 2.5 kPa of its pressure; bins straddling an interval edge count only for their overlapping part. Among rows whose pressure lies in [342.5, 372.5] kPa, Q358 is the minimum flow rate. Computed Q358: 131.7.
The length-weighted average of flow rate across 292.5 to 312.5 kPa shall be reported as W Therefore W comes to 131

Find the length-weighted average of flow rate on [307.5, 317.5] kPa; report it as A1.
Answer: 133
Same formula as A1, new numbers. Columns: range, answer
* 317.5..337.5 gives 129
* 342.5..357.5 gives 135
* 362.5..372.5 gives 140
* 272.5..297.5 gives 125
